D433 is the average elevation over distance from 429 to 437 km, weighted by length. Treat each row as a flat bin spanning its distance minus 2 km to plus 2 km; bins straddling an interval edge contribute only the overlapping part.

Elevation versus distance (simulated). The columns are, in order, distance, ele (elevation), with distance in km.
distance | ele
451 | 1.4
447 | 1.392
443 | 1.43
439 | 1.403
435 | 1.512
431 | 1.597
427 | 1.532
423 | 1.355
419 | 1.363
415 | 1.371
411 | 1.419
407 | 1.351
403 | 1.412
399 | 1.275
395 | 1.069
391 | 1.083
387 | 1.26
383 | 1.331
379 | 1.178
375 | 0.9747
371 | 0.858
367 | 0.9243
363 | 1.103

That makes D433 1.55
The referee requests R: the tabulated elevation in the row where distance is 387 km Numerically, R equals 1.26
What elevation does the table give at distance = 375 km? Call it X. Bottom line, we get 0.9747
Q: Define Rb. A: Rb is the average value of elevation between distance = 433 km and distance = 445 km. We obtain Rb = 1.45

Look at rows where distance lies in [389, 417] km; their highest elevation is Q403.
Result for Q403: 1.419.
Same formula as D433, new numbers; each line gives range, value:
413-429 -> 1.41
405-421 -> 1.38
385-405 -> 1.22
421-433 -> 1.49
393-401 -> 1.17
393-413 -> 1.31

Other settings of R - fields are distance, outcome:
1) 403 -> 1.412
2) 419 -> 1.363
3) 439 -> 1.403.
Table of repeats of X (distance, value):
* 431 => 1.597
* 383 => 1.331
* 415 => 1.371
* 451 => 1.4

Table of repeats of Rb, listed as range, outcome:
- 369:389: 1.12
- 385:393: 1.17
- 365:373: 0.891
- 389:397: 1.08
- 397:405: 1.34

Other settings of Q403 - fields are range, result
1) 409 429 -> 1.532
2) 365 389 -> 1.331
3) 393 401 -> 1.275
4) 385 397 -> 1.26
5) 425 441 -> 1.597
